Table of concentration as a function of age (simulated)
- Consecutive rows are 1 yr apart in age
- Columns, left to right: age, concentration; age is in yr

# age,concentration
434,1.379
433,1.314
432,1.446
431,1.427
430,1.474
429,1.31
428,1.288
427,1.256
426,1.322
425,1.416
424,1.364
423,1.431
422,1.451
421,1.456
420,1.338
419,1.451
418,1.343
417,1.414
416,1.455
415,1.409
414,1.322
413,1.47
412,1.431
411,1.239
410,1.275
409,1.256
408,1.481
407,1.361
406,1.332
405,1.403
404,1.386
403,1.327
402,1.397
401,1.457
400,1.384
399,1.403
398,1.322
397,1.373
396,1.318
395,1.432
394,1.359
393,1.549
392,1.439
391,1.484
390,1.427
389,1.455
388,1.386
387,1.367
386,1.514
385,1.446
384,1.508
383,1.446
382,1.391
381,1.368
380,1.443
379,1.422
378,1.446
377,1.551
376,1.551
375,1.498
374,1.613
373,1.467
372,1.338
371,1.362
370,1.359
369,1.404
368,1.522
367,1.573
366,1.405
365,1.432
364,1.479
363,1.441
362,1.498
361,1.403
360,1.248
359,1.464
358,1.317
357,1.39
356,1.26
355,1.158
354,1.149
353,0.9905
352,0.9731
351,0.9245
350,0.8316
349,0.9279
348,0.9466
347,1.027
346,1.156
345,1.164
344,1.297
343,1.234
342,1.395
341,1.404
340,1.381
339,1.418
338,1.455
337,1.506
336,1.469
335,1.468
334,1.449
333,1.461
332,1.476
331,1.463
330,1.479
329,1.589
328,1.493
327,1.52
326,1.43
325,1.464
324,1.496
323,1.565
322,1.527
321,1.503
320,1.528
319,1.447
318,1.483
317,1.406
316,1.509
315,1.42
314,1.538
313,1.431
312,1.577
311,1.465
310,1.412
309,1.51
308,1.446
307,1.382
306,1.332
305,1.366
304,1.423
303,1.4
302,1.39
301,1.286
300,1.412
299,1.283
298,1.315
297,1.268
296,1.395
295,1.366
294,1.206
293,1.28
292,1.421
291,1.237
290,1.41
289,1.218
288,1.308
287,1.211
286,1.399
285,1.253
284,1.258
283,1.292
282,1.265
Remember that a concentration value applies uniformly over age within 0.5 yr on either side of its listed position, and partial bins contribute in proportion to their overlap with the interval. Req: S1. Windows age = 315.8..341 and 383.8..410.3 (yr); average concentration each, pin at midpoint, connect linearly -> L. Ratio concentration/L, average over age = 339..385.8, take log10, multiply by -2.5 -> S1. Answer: 0.09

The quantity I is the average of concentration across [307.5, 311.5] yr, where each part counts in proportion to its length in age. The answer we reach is 1.46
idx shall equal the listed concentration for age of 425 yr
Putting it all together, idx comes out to 1.416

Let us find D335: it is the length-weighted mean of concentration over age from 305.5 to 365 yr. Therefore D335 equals 1.37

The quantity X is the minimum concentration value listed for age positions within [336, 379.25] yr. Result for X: 0.8316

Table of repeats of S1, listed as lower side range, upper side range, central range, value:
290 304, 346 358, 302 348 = -0.19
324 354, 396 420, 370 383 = -0.08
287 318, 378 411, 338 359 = 0.18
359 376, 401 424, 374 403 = -0.01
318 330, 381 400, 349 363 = 0.22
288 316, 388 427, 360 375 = -0.04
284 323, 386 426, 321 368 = 0.04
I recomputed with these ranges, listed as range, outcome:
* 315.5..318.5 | 1.47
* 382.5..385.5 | 1.47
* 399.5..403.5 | 1.39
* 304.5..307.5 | 1.36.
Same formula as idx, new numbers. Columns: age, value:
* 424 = 1.364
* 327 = 1.52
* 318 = 1.483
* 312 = 1.577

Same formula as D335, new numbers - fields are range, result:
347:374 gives 1.28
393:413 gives 1.37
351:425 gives 1.39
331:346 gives 1.39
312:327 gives 1.49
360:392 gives 1.45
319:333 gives 1.5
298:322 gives 1.43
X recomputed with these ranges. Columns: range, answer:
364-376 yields 1.338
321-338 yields 1.43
